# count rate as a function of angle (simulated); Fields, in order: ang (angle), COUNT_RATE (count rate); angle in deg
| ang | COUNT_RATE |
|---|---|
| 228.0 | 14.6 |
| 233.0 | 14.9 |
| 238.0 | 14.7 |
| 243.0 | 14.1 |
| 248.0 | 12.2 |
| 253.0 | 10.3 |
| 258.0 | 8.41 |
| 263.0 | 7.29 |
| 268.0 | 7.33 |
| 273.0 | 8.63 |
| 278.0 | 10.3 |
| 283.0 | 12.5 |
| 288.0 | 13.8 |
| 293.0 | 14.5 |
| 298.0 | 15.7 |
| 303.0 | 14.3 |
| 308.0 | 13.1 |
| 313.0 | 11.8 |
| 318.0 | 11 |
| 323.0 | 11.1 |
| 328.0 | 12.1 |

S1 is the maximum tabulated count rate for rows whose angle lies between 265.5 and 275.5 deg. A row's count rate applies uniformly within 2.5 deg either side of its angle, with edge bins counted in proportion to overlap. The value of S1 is 8.63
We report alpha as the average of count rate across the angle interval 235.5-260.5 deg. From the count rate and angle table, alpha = 11.9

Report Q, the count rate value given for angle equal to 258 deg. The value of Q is 8.41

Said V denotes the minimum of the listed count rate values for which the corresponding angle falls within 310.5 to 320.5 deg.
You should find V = 11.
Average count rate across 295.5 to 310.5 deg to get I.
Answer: 14.4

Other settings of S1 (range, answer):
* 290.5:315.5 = 15.7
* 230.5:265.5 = 14.9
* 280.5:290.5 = 13.8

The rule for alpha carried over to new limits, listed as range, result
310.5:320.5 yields 11.4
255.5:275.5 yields 7.92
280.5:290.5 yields 13.2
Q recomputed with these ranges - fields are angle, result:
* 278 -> 10.3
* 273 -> 8.63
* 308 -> 13.1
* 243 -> 14.1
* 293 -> 14.5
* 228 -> 14.6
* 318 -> 11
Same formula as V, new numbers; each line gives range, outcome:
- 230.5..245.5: 14.1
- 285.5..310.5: 13.1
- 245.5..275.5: 7.29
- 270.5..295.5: 8.63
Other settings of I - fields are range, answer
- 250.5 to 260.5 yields 9.36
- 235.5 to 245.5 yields 14.4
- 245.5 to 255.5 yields 11.2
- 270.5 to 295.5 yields 11.9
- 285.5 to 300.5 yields 14.7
